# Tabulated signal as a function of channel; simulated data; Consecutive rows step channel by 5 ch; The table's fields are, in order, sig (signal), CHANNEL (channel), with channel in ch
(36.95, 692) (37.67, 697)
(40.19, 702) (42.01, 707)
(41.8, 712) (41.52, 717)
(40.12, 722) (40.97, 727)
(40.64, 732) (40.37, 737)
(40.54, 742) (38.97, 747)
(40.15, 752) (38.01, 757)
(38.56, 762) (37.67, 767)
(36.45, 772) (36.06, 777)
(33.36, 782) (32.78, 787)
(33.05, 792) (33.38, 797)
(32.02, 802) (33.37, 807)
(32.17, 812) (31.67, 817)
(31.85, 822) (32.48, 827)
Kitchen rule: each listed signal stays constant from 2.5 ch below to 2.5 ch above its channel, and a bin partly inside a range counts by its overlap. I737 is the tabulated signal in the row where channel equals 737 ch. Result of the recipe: 40.37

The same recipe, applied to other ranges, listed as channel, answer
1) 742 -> 40.54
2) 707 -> 42.01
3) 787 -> 32.78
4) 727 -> 40.97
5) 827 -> 32.48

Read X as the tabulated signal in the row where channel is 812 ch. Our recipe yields 32.17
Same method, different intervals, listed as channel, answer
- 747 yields 38.97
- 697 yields 37.67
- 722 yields 40.12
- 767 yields 37.67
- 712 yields 41.8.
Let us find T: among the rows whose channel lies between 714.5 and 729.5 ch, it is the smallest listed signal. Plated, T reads 40.12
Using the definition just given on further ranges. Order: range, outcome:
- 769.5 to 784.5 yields 33.36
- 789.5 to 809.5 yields 32.02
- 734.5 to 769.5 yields 37.67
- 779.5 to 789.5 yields 32.78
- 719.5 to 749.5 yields 38.97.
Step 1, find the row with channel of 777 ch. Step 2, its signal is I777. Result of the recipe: 36.06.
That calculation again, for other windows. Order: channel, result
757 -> 38.01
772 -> 36.45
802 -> 32.02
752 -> 40.15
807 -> 33.37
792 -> 33.05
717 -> 41.52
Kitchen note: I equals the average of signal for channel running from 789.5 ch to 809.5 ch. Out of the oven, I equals 33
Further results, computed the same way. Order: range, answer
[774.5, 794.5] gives 33.8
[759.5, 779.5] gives 37.2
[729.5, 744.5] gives 40.5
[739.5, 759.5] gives 39.4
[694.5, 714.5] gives 40.4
